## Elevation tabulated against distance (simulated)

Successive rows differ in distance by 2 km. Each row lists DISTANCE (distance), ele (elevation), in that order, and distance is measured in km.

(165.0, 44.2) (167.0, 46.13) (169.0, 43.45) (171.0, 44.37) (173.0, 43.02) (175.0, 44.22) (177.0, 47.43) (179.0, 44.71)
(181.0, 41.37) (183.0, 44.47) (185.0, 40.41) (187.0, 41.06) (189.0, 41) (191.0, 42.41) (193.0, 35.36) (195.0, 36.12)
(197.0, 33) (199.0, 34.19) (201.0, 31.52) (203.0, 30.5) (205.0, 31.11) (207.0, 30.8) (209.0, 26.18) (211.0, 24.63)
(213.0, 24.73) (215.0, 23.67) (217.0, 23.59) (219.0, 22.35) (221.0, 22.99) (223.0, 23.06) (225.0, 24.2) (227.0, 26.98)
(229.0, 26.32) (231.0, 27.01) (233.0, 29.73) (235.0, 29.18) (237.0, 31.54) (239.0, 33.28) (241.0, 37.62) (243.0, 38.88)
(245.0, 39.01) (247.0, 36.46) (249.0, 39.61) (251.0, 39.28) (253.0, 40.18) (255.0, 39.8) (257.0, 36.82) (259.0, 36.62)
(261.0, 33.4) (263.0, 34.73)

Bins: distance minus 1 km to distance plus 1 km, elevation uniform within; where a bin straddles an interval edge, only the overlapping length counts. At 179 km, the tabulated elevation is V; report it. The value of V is 44.71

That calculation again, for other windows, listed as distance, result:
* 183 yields 44.47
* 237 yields 31.54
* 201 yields 31.52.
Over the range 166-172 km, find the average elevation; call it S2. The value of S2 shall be 44.6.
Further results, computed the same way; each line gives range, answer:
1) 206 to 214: 26.6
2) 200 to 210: 30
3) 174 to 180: 45.5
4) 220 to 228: 24.3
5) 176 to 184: 44.5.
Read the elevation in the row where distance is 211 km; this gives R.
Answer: 24.63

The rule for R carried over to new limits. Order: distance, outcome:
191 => 42.41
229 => 26.32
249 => 39.61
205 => 31.11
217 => 23.59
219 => 22.35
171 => 44.37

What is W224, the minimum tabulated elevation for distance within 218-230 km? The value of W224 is 22.35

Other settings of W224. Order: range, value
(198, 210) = 26.18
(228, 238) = 26.32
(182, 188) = 40.41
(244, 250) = 36.46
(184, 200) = 33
